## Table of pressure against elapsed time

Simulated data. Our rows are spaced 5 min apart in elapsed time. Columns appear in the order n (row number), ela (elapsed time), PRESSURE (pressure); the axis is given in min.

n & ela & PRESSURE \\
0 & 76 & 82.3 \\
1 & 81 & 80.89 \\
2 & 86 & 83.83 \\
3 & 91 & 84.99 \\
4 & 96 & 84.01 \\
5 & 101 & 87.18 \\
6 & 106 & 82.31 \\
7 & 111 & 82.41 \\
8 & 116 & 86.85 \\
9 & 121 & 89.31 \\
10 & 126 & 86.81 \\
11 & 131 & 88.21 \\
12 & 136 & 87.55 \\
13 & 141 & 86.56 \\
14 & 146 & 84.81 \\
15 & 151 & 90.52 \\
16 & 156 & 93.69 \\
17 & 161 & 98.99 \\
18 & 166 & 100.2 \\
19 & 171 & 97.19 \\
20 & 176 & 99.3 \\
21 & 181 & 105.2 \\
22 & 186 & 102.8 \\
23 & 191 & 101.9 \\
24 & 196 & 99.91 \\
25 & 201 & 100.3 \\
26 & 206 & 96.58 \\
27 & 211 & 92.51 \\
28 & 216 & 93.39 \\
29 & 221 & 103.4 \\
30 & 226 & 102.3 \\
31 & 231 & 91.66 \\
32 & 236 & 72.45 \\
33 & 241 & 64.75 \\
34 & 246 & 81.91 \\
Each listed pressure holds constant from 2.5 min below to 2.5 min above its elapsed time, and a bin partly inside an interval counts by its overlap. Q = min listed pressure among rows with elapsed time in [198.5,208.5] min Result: 96.58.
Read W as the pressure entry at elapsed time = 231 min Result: 91.66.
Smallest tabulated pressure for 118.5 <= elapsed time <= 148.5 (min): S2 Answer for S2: 84.81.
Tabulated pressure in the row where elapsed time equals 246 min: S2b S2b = 81.91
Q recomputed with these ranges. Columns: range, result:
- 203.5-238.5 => 72.45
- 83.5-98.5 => 83.83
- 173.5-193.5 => 99.3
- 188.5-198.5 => 99.91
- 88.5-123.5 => 82.31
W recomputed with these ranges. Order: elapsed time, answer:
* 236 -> 72.45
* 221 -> 103.4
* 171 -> 97.19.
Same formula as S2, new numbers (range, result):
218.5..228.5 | 102.3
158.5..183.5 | 97.19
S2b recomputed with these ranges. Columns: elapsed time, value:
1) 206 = 96.58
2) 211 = 92.51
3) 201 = 100.3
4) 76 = 82.3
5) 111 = 82.41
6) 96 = 84.01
